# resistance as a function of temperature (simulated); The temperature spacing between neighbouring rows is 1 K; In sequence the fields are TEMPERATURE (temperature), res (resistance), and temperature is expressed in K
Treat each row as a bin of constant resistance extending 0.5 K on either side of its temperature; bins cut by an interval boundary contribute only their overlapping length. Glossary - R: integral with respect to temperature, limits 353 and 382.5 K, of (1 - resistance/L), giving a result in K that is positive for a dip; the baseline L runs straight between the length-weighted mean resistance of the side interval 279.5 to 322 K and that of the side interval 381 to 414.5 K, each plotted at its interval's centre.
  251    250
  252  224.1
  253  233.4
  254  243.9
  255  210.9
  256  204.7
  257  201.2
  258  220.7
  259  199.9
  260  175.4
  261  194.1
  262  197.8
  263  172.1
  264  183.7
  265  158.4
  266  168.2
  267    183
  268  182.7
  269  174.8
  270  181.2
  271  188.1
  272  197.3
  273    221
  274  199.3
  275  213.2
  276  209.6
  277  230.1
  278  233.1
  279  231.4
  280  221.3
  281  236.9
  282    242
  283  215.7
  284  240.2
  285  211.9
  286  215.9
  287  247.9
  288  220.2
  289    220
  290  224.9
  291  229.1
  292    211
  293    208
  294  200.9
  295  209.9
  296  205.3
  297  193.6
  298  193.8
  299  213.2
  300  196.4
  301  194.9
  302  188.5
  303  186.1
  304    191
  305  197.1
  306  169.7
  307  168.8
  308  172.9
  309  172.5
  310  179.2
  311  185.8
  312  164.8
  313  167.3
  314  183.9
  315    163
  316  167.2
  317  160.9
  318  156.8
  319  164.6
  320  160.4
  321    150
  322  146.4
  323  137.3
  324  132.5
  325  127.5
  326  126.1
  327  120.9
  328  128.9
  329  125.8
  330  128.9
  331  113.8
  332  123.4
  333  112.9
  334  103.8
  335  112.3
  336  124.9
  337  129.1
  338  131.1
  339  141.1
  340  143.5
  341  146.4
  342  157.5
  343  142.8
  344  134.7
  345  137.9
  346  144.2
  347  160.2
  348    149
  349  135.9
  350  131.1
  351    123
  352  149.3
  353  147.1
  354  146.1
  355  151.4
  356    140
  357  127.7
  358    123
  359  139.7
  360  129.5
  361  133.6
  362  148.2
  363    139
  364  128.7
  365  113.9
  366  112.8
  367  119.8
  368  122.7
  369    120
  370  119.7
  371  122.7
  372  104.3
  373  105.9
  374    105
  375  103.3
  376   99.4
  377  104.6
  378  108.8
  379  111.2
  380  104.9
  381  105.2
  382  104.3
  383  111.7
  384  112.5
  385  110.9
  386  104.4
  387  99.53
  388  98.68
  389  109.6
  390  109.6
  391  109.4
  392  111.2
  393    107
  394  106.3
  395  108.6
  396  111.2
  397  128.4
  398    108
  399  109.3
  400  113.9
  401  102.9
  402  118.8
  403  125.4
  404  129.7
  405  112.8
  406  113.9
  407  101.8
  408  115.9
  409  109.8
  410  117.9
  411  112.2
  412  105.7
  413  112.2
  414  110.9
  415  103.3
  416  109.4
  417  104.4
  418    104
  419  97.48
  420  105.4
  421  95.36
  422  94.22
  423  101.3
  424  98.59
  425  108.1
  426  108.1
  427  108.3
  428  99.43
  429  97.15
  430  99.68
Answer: 3.50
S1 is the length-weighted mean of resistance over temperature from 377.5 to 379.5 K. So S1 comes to 110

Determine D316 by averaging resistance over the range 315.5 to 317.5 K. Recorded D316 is 164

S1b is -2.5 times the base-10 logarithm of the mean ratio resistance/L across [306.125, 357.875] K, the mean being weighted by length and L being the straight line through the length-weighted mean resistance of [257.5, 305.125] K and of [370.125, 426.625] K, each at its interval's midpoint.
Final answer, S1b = 0.13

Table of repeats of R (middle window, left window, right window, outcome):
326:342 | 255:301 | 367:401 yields 2.9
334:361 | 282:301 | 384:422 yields 4.0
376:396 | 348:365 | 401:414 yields 2.7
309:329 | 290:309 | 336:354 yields 2.3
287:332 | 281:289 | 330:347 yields 2.6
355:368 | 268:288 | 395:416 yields 1.6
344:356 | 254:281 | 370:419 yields -0.1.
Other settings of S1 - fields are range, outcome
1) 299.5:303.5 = 191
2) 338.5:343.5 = 146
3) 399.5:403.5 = 115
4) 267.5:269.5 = 179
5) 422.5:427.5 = 105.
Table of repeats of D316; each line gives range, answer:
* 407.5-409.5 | 113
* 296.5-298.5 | 194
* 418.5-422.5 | 98.1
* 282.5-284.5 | 228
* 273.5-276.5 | 207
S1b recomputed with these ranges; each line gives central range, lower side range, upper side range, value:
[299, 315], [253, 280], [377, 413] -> -0.06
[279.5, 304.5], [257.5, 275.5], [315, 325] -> -0.23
